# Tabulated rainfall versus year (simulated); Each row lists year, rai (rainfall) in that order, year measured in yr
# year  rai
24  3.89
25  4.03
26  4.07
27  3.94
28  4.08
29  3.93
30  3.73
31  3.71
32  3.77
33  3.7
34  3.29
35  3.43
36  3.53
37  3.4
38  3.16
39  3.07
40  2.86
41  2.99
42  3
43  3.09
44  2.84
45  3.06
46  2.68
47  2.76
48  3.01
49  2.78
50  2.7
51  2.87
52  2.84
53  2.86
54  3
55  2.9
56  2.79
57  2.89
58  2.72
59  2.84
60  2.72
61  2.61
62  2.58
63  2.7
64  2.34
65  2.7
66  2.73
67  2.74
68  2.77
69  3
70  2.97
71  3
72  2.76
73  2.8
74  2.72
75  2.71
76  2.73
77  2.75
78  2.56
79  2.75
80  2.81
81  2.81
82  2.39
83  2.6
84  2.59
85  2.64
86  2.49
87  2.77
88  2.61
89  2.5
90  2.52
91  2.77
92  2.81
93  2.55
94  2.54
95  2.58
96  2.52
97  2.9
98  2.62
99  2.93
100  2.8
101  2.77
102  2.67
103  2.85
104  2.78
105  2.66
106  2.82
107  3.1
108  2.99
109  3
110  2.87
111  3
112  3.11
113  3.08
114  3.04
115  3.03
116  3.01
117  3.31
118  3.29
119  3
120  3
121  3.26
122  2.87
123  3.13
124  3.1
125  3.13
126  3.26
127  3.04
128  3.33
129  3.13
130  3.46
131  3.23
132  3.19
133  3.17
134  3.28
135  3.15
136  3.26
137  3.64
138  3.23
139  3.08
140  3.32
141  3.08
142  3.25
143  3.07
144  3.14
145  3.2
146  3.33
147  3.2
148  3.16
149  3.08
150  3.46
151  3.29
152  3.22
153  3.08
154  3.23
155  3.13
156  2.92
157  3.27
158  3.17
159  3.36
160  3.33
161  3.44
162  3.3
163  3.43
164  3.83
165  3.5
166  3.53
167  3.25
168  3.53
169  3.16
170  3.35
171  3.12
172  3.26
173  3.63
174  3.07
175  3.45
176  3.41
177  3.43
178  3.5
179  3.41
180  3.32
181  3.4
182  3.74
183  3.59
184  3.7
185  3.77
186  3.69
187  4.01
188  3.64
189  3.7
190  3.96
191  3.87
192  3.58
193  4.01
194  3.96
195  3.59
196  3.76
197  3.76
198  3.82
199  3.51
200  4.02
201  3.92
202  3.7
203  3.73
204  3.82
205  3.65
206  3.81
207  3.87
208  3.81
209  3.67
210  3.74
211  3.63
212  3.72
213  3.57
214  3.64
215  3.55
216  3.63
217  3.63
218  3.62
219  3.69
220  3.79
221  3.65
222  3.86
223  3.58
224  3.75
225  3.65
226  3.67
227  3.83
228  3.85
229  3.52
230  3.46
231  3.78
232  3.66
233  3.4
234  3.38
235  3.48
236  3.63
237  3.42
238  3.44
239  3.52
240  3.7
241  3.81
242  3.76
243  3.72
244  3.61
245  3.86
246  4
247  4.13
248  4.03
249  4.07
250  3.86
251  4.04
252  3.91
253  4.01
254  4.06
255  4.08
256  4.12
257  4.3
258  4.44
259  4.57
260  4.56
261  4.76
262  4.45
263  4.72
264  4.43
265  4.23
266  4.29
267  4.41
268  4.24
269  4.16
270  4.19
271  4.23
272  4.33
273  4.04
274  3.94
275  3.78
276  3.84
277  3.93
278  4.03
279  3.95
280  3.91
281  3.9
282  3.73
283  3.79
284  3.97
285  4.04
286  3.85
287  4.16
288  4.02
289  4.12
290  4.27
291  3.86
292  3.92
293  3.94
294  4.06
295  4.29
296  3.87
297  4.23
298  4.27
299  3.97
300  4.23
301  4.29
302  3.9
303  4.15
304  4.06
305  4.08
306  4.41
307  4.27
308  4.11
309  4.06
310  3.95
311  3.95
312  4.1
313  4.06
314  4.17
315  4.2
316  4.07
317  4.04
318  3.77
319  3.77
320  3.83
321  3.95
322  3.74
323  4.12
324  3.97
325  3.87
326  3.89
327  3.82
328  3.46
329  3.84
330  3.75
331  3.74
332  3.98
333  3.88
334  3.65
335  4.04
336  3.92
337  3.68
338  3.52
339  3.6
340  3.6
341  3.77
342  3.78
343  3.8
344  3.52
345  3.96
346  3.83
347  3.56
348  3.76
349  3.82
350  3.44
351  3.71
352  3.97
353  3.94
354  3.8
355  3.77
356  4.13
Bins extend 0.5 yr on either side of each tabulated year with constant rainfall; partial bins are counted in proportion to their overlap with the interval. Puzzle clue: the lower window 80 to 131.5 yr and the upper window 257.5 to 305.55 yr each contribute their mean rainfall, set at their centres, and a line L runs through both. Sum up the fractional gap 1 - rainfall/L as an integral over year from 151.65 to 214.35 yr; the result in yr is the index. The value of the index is -2.2 yr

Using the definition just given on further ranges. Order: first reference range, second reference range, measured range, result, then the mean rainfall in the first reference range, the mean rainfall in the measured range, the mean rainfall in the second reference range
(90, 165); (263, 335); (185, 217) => -2.4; 3.09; 3.75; 4.02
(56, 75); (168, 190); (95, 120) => 1.0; 2.75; 2.92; 3.5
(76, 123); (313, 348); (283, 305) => -2.4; 2.81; 4.06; 3.83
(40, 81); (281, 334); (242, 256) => -0.9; 2.8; 3.95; 3.99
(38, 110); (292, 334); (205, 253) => -2.0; 2.77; 3.71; 4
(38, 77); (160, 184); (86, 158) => 3.1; 2.82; 3.03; 3.42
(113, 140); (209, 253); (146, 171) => 0.3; 3.18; 3.3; 3.71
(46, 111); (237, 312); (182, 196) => -1.1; 2.75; 3.77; 4.07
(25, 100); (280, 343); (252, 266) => -2.3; 2.92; 4.34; 3.95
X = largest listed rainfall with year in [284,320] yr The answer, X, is 4.41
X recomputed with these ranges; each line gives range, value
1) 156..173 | 3.83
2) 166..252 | 4.13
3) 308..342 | 4.2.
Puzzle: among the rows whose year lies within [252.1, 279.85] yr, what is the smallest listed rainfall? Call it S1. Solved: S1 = 3.78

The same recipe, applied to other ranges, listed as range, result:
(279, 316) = 3.73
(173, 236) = 3.07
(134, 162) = 2.92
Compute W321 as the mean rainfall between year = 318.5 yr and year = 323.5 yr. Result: 3.88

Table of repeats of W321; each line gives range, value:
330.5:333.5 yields 3.87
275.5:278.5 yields 3.93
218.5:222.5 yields 3.75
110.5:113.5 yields 3.06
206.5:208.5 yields 3.84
